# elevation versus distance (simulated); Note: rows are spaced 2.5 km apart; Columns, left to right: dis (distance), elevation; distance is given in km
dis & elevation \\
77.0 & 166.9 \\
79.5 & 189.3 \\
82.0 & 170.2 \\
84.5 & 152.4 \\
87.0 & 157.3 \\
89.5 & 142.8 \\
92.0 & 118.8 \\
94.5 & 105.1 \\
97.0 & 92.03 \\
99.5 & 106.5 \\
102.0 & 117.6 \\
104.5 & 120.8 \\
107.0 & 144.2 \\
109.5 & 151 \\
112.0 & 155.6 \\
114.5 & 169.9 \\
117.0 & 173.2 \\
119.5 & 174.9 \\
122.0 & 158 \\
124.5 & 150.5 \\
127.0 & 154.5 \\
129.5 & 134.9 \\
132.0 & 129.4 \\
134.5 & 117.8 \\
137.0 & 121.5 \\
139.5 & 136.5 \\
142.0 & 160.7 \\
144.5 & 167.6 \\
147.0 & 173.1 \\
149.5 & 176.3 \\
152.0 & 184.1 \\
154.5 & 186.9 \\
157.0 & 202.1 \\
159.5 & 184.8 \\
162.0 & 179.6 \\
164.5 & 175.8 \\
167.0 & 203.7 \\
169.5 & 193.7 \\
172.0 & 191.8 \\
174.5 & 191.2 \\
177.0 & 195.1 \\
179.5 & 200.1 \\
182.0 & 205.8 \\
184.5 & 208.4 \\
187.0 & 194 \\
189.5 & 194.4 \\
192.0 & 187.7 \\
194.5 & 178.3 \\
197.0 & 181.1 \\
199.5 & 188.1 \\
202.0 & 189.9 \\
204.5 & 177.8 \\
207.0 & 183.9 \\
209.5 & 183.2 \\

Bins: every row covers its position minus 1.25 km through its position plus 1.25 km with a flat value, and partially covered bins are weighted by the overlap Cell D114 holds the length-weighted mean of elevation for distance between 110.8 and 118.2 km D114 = 166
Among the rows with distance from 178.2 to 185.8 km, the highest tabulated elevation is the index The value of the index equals 208.4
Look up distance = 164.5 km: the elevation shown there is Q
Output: 175.8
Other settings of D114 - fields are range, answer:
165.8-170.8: 199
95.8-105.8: 109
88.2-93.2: 131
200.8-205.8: 184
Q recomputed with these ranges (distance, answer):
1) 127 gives 154.5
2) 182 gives 205.8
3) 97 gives 92.03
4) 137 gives 121.5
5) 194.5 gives 178.3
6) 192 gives 187.7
